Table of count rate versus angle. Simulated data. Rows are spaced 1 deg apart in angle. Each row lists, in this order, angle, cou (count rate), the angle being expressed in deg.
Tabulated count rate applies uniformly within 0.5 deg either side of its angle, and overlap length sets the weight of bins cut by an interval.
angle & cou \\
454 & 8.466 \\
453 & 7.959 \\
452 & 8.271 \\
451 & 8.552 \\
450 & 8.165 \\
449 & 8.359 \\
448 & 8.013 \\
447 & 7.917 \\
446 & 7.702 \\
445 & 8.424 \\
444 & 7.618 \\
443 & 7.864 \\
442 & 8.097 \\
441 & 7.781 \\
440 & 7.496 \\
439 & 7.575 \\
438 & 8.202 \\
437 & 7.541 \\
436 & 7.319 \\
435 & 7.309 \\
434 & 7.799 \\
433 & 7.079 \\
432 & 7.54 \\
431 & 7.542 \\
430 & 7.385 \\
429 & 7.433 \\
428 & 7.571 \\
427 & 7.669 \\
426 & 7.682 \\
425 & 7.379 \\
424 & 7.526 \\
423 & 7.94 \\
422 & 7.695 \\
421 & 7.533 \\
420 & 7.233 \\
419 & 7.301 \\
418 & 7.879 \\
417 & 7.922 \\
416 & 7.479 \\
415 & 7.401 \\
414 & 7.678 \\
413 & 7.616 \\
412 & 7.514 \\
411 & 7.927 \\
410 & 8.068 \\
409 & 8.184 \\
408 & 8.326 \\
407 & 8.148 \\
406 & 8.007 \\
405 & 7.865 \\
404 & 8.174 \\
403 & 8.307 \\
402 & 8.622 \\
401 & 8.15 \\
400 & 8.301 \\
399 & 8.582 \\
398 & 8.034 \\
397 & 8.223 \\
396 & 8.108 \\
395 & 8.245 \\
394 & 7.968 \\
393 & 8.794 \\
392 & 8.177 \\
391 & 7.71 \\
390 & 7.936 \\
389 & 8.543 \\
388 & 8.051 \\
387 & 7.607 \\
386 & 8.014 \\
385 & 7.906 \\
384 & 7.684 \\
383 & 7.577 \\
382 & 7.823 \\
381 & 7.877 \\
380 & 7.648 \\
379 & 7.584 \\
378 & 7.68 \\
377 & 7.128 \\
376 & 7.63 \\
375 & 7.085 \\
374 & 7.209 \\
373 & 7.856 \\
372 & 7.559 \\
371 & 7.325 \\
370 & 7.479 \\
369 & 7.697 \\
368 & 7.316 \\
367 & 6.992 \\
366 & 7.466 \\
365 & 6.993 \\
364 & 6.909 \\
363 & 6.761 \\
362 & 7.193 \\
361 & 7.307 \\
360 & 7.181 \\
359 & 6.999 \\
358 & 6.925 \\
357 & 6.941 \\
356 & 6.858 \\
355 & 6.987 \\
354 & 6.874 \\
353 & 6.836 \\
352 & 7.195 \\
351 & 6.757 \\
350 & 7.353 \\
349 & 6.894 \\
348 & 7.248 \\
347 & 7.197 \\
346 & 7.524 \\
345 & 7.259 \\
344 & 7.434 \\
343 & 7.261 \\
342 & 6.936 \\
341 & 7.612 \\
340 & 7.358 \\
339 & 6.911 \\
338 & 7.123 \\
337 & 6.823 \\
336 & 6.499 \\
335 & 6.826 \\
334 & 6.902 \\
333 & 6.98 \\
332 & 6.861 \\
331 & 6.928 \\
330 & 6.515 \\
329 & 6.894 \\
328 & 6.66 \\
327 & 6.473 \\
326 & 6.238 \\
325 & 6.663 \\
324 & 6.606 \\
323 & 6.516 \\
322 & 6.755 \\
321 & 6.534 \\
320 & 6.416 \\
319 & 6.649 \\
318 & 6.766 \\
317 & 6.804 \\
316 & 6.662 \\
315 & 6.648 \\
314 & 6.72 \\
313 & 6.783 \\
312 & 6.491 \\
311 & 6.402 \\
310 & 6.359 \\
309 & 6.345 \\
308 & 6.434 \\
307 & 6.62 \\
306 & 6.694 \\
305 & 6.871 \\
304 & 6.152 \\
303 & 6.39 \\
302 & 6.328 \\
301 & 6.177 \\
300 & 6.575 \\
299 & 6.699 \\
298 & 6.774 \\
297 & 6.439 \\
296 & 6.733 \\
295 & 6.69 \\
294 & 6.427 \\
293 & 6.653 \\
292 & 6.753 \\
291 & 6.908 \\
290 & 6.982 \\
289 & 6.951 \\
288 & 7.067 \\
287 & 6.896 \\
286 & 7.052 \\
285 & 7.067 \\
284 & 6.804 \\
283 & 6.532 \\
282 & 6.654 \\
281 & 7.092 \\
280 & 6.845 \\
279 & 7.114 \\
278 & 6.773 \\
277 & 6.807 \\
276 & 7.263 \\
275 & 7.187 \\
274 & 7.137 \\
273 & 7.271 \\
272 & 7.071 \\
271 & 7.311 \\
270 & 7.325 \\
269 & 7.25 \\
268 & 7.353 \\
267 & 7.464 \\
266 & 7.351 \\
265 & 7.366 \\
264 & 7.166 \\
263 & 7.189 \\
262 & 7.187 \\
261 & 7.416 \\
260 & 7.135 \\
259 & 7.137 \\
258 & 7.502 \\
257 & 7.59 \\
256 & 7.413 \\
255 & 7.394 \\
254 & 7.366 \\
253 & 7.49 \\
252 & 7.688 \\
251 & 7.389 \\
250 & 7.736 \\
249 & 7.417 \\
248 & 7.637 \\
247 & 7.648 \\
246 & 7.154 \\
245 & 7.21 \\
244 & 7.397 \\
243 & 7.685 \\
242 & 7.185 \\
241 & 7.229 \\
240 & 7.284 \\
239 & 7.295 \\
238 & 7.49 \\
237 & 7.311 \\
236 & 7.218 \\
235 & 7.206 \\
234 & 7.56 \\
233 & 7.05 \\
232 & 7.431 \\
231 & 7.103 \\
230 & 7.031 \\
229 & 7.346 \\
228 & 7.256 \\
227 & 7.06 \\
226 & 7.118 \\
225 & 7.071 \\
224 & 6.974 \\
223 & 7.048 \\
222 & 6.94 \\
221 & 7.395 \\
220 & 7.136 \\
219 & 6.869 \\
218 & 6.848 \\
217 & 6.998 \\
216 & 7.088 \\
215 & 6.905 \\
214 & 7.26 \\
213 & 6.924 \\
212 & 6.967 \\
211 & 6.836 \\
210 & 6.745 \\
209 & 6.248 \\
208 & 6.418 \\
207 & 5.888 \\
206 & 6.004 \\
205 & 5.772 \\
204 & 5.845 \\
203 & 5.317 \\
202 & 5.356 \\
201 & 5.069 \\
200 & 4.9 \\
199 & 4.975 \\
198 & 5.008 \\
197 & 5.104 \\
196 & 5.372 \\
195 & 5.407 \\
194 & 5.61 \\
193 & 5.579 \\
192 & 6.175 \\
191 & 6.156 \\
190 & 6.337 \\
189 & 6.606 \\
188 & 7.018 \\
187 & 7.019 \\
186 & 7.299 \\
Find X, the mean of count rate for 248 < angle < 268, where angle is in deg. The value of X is 7.39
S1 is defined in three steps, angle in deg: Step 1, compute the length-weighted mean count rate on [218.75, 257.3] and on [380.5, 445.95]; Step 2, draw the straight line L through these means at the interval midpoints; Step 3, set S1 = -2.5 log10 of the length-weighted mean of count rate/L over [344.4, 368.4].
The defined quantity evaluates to 0.09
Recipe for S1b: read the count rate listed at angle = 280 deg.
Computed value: 6.845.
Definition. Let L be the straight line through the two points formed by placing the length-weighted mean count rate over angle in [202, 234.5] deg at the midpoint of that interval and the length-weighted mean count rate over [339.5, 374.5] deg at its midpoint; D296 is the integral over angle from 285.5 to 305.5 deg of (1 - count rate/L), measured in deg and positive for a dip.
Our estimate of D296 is 0.98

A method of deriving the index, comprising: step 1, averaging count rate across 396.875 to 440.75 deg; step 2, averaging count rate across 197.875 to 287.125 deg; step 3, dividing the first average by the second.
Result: 1.11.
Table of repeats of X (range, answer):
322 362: 6.96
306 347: 6.78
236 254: 7.42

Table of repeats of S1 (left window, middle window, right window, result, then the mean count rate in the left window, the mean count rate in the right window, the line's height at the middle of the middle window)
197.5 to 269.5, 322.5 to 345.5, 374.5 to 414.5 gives 0.106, 6.97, 7.96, 7.59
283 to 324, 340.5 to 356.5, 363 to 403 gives 0.022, 6.65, 7.78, 7.29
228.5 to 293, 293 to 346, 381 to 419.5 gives 0.127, 7.22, 7.99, 7.55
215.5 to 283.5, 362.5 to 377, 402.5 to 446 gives 0.039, 7.23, 7.72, 7.57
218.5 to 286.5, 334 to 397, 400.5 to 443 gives 0.025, 7.23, 7.74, 7.57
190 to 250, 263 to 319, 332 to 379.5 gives 0.016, 6.68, 7.16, 6.93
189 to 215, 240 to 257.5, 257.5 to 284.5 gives -0.107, 5.92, 7.14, 6.75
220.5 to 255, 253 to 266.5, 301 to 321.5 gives -0.038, 7.31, 6.54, 7.08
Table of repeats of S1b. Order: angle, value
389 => 8.543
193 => 5.579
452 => 8.271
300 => 6.575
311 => 6.402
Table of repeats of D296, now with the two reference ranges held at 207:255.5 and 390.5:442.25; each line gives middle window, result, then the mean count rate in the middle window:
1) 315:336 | 2.3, 6.68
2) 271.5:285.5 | 0.7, 6.97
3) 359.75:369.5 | 0.6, 7.18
